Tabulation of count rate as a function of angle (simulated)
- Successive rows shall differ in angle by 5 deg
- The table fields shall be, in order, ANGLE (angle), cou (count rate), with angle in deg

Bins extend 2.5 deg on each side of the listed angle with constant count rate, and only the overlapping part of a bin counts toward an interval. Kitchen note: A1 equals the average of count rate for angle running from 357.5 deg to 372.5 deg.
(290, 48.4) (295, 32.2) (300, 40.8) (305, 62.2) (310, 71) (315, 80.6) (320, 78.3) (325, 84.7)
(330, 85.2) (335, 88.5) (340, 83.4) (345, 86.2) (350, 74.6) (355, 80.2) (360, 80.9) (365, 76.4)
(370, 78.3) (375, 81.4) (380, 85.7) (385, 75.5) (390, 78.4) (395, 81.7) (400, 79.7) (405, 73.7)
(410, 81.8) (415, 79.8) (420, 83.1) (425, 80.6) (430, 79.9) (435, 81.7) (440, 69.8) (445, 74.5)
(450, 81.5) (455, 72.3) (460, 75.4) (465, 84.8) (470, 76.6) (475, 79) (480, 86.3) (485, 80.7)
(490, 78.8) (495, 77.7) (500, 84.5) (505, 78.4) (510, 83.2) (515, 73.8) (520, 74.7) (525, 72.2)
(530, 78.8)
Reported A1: 78.5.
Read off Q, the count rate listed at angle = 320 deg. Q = 78.3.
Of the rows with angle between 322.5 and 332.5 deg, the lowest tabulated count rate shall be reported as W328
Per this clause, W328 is 84.7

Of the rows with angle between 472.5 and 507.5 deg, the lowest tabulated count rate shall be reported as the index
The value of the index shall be 77.7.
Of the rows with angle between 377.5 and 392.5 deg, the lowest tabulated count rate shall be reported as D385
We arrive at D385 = 75.5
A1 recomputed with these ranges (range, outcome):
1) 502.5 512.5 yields 80.8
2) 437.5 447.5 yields 72.2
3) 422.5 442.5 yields 78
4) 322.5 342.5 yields 85.5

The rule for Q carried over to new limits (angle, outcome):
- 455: 72.3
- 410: 81.8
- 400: 79.7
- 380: 85.7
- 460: 75.4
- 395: 81.7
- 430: 79.9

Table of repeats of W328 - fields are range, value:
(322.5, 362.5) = 74.6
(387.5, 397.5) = 78.4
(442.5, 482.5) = 72.3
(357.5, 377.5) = 76.4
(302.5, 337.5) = 62.2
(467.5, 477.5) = 76.6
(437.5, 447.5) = 69.8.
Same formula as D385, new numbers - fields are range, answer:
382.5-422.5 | 73.7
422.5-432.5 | 79.9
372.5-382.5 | 81.4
